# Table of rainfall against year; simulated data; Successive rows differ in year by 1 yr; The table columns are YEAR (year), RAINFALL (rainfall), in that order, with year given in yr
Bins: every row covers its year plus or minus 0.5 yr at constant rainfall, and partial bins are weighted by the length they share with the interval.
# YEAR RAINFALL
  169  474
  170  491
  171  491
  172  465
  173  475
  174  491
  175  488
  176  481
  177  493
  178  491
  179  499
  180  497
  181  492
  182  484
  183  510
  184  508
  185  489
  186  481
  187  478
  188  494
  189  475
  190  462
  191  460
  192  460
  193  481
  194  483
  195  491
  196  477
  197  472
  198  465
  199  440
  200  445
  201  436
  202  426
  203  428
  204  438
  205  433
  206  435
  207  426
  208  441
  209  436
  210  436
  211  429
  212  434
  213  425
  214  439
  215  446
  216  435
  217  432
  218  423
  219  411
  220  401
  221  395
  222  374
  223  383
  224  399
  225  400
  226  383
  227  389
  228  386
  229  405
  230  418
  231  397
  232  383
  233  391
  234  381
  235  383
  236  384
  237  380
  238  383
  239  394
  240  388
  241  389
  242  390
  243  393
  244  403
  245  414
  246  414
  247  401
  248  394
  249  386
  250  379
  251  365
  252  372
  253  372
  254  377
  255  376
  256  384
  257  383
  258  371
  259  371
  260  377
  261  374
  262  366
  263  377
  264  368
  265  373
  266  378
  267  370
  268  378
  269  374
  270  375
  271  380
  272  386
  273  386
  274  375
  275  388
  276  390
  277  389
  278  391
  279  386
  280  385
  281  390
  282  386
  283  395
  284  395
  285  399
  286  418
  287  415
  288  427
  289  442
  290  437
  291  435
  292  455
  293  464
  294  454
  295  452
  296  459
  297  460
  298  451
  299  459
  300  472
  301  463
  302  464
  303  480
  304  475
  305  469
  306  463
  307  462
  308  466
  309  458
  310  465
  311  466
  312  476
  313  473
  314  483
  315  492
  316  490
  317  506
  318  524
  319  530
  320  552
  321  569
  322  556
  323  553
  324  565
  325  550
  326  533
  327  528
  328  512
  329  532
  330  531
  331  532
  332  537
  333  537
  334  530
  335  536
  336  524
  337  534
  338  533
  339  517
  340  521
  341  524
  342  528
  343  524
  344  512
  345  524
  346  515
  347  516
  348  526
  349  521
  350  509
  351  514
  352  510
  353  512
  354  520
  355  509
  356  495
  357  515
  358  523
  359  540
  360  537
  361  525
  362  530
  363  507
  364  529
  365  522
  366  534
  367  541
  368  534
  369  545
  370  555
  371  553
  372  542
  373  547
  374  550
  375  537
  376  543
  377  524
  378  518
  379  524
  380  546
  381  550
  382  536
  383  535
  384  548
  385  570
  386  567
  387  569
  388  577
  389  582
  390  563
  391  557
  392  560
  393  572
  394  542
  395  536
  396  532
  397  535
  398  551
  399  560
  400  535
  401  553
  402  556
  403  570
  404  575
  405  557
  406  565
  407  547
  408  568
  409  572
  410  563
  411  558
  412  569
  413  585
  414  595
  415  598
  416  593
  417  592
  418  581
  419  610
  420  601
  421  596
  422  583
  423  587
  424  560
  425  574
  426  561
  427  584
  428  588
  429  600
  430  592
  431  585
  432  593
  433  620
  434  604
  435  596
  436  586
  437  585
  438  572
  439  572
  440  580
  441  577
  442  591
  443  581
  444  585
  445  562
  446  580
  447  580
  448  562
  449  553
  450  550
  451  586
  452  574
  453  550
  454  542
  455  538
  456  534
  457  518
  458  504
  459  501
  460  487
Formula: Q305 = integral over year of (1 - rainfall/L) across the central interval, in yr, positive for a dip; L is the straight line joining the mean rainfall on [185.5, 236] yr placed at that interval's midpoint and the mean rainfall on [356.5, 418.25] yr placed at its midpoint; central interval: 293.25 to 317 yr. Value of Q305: 1.3 yr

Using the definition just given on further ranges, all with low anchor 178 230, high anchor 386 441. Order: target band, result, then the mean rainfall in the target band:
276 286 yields 2.0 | 392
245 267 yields 4.5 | 380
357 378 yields 0.4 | 535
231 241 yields 1.7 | 386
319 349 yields -0.4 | 533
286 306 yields 1.9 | 454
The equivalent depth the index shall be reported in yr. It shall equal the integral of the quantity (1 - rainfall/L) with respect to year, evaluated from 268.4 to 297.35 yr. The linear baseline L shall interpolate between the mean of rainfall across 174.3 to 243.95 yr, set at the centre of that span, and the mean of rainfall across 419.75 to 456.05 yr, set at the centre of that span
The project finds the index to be 4.3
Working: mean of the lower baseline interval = 436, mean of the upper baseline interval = 578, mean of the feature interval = 410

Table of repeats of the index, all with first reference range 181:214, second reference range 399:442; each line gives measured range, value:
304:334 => 0.8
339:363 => 1.0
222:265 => 8.7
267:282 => 3.5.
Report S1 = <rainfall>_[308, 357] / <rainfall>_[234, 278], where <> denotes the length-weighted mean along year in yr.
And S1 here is 1.4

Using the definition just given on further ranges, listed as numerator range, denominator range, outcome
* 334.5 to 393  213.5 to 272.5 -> 1.37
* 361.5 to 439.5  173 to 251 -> 1.30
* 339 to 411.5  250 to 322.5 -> 1.26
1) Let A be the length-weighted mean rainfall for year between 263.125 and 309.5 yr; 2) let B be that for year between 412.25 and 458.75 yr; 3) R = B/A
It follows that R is 1.37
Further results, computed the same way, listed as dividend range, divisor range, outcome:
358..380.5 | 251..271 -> 1.43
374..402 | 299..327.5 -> 1.10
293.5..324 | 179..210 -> 1.05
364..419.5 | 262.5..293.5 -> 1.40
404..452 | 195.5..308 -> 1.41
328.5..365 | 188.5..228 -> 1.21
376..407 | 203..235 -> 1.34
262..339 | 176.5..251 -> 1.06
